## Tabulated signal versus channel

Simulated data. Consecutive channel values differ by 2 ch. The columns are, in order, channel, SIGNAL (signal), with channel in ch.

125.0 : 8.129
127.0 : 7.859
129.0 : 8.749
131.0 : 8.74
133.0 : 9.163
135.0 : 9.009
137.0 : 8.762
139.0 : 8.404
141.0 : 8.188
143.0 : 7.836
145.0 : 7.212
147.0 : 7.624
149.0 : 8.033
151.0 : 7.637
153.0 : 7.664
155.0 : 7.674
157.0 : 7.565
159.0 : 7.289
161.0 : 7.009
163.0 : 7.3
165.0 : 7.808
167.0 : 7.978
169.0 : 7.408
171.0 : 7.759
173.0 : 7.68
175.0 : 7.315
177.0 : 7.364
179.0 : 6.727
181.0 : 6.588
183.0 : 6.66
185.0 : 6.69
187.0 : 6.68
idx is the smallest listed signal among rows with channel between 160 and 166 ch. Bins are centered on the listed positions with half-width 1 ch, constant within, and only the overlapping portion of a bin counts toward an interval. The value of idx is 7.009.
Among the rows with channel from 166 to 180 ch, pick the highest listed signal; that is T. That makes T 7.978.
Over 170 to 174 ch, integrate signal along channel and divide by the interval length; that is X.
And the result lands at 7.72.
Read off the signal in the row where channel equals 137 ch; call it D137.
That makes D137 8.762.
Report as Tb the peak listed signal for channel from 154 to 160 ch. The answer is 7.674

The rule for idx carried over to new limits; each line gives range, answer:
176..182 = 6.588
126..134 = 7.859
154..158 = 7.565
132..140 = 8.404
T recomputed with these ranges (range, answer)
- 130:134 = 9.163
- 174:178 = 7.364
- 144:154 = 8.033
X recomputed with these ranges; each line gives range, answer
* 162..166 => 7.55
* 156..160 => 7.43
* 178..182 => 6.66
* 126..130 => 8.3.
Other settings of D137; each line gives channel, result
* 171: 7.759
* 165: 7.808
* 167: 7.978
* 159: 7.289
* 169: 7.408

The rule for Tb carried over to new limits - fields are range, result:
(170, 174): 7.759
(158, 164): 7.3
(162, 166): 7.808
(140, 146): 8.188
